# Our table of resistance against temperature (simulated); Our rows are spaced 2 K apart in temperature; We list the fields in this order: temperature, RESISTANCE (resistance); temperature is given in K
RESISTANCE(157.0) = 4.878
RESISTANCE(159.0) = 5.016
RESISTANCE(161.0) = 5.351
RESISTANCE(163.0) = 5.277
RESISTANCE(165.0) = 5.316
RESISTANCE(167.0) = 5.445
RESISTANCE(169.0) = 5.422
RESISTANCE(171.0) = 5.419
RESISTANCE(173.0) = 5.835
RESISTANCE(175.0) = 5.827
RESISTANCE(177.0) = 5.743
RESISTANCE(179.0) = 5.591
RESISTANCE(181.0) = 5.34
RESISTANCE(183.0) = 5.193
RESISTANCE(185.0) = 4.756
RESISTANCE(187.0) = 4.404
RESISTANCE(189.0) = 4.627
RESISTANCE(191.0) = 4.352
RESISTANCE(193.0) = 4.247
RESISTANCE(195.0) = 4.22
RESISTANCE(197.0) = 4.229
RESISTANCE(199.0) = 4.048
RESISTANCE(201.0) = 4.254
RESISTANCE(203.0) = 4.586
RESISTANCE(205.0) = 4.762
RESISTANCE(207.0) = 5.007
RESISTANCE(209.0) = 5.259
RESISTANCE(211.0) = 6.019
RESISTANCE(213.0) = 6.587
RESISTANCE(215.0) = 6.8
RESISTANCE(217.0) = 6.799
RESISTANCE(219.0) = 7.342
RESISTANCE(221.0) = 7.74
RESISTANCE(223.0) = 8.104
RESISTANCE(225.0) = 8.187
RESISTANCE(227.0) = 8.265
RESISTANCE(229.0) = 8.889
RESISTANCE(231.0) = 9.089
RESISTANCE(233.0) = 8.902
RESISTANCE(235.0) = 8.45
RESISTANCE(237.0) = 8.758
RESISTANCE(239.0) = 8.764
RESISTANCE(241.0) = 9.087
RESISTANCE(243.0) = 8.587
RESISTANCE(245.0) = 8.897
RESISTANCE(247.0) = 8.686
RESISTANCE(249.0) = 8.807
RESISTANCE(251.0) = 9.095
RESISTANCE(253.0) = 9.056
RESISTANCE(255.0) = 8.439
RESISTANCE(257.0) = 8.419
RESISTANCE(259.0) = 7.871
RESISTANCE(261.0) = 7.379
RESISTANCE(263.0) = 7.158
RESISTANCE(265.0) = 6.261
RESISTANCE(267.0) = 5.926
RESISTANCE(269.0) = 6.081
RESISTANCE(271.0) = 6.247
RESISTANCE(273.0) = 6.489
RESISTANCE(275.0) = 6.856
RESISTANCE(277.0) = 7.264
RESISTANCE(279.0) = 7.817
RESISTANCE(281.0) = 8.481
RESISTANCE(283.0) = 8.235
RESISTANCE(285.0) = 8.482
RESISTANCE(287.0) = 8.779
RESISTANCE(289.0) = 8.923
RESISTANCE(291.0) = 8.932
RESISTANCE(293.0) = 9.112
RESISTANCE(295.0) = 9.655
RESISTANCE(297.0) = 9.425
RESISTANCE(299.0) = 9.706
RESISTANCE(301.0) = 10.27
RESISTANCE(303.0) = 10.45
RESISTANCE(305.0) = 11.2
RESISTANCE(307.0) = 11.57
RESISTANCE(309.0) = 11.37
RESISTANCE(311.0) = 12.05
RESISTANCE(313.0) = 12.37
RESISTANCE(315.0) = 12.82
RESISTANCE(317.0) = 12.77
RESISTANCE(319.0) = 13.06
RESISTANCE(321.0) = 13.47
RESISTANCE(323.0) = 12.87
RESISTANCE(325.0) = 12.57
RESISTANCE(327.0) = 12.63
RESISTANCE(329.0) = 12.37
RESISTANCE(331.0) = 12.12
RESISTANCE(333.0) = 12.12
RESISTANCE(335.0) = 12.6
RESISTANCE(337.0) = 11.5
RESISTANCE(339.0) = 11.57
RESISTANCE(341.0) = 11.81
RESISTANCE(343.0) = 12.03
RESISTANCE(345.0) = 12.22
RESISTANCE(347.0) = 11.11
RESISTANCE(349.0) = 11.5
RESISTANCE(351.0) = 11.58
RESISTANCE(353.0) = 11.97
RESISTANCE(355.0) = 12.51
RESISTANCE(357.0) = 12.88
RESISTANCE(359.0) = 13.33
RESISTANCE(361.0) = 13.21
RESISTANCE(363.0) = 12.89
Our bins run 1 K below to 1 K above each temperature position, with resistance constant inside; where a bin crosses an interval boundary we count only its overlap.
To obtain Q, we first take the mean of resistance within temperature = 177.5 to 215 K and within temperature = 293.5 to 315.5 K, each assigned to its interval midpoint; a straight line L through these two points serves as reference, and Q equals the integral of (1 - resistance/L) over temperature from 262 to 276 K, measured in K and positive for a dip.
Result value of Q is 3.9 K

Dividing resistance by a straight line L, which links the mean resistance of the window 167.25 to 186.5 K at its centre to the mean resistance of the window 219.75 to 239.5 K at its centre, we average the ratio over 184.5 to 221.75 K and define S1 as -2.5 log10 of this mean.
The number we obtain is 0.31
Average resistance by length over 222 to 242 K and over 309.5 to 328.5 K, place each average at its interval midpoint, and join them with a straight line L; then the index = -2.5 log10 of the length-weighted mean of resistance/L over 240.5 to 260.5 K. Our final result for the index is 0.10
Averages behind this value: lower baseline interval 8.65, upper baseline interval 12.7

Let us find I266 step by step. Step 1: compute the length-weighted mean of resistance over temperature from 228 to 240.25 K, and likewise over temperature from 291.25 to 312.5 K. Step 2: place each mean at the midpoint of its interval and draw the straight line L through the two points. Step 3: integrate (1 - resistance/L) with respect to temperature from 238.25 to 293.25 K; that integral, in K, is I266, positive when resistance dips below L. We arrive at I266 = 9.1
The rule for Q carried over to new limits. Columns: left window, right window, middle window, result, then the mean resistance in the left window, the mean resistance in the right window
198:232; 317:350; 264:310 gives 6.9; 6.57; 12.2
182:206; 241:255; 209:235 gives -3.4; 4.47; 8.84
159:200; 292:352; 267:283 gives 4.1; 5.03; 11.7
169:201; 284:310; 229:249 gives -4.2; 4.92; 9.84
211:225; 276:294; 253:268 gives 1.0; 7.21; 8.45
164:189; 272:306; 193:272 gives -0.7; 5.33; 8.83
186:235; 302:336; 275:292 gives 3.3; 6.16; 12.3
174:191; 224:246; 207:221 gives 1.6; 5.14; 8.72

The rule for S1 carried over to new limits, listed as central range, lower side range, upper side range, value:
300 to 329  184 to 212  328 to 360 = -0.15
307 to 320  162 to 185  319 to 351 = -0.10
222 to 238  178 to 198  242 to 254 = -0.13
